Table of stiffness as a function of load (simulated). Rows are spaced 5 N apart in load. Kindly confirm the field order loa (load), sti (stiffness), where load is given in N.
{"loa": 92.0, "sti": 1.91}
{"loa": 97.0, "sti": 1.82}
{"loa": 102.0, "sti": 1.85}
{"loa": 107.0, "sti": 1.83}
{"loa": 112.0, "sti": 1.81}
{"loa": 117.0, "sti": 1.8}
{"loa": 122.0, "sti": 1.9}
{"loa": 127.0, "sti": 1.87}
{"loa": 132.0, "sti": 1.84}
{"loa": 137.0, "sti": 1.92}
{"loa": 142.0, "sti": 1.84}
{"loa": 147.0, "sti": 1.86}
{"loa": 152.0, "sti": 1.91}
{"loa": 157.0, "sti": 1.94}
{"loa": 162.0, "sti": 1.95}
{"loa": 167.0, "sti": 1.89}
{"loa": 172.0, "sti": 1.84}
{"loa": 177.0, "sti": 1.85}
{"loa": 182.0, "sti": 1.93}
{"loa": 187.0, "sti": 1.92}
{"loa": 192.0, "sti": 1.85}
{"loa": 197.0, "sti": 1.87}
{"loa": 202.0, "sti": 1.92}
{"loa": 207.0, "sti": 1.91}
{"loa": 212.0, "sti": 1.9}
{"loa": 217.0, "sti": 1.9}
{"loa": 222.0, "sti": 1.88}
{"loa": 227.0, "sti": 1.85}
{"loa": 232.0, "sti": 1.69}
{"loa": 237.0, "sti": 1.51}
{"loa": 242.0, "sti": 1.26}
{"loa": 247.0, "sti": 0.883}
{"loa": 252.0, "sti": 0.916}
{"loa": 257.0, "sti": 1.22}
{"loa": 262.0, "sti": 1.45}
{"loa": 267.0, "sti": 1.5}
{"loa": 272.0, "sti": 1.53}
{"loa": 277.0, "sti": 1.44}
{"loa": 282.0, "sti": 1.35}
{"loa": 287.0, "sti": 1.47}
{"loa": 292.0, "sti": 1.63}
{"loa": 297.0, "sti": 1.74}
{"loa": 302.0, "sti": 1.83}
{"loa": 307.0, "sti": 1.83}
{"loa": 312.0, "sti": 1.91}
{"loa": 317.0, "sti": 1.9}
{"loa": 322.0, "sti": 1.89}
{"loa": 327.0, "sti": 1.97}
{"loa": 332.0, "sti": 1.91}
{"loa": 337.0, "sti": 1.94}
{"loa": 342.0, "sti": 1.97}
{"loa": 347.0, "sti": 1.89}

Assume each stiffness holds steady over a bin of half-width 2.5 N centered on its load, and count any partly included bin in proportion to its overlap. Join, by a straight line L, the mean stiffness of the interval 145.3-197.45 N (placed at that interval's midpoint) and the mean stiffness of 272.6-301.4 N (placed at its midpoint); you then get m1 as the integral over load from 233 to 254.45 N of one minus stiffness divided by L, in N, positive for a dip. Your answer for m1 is 6.4 N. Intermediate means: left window 1.89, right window 1.55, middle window 1.18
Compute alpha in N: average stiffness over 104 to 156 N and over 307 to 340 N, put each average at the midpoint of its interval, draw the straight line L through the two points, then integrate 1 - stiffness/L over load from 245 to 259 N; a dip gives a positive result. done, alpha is 6.6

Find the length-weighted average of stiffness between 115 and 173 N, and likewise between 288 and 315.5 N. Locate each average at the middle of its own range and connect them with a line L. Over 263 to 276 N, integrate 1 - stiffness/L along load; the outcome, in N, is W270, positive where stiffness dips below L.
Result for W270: 2.2 N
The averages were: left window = 1.88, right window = 1.77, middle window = 1.5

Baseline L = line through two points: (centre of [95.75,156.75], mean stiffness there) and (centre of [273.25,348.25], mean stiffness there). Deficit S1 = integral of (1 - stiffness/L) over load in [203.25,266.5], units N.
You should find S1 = 9.5 N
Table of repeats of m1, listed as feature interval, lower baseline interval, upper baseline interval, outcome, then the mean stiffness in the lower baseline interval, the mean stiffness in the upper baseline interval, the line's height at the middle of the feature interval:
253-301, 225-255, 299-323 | 4.3 N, 1.34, 1.87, 1.62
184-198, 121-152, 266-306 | -0.9 N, 1.87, 1.57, 1.76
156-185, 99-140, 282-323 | -1.2 N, 1.85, 1.74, 1.82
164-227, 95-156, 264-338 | -3.0 N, 1.86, 1.72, 1.8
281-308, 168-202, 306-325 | 3.4 N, 1.88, 1.89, 1.89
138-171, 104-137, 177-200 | -0.5 N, 1.85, 1.89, 1.87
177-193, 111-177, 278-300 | -1.0 N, 1.88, 1.55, 1.78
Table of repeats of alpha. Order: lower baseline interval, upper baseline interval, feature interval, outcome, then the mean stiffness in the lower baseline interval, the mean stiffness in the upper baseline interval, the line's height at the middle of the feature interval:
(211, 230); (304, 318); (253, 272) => 5.1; 1.88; 1.88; 1.88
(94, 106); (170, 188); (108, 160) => -0.3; 1.84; 1.88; 1.86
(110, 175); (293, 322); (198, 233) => -0.3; 1.87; 1.84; 1.86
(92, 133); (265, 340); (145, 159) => -0.6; 1.84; 1.73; 1.82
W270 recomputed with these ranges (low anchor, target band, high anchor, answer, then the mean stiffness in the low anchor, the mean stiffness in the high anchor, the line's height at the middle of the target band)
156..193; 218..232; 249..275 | -2.47 N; 1.9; 1.32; 1.56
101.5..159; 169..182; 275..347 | -0.15 N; 1.86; 1.78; 1.84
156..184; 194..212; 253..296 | -1.51 N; 1.9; 1.44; 1.75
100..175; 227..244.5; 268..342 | 2.50 N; 1.87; 1.74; 1.79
